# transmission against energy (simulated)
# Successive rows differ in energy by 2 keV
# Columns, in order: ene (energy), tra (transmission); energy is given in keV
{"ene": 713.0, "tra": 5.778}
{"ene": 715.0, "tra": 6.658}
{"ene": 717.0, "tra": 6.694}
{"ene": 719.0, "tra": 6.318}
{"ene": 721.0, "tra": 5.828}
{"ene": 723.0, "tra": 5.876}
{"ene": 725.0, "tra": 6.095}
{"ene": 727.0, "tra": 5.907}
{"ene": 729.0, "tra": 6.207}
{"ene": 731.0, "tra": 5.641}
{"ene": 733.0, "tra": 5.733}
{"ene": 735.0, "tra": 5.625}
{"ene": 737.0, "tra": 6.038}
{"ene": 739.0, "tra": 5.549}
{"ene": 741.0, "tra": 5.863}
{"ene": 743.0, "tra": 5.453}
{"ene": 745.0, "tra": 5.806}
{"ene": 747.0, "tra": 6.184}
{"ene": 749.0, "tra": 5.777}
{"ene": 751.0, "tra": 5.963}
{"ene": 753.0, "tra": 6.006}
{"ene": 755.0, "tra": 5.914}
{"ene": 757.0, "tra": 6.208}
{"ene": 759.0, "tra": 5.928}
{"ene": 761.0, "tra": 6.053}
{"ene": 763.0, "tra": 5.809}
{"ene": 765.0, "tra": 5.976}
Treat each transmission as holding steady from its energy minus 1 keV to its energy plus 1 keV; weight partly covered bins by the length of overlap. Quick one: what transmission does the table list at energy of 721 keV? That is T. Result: 5.828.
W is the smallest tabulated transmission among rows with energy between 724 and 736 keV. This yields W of 5.625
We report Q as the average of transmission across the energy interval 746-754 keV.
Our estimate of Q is 5.98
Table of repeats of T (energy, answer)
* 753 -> 6.006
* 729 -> 6.207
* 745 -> 5.806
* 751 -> 5.963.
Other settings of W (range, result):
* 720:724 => 5.828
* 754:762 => 5.914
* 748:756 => 5.777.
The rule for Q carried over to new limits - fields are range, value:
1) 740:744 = 5.66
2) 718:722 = 6.07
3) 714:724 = 6.27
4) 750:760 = 6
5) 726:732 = 5.92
